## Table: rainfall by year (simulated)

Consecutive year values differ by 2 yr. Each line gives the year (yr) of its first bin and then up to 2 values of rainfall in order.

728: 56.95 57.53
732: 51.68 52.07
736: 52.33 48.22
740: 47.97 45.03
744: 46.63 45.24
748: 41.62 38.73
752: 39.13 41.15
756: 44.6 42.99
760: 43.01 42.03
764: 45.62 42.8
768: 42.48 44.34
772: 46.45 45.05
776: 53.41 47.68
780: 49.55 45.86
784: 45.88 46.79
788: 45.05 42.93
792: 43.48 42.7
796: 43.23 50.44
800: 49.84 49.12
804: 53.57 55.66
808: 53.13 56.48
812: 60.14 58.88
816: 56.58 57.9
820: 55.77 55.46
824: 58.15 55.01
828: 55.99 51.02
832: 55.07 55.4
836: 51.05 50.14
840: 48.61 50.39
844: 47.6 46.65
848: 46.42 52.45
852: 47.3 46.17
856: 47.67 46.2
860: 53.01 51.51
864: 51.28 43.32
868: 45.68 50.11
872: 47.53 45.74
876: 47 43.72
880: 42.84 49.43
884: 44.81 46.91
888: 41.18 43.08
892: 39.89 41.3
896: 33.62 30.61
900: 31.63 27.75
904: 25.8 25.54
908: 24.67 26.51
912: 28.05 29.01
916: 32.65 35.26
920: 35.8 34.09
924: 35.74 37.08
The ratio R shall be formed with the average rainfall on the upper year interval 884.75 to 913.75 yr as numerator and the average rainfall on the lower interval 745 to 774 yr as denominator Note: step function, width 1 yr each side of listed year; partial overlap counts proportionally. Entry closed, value 0.78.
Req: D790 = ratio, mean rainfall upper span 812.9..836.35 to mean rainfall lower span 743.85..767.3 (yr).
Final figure 1.31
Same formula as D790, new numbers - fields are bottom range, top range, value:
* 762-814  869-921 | 0.78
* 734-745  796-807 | 1.05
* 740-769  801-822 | 1.29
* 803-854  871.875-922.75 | 0.69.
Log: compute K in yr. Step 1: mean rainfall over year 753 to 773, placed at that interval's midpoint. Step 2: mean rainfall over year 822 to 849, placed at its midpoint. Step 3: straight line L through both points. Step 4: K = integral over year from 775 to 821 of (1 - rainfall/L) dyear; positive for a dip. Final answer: -2.92 yr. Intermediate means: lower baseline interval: 43.5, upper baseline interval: 51.8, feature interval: 50.6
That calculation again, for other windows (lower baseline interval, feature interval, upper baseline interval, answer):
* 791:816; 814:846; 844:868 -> -2.3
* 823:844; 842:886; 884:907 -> -3.3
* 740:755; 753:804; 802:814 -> 3.8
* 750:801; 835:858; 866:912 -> -4.2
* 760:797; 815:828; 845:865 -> -2.5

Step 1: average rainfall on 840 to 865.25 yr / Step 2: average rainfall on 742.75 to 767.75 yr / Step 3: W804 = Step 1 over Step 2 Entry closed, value 1.14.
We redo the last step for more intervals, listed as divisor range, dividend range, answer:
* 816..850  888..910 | 0.62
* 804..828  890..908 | 0.57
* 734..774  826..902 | 1.04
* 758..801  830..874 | 1.08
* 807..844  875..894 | 0.81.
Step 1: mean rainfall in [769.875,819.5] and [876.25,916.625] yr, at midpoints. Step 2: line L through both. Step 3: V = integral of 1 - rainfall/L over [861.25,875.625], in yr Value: -3.0 yr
